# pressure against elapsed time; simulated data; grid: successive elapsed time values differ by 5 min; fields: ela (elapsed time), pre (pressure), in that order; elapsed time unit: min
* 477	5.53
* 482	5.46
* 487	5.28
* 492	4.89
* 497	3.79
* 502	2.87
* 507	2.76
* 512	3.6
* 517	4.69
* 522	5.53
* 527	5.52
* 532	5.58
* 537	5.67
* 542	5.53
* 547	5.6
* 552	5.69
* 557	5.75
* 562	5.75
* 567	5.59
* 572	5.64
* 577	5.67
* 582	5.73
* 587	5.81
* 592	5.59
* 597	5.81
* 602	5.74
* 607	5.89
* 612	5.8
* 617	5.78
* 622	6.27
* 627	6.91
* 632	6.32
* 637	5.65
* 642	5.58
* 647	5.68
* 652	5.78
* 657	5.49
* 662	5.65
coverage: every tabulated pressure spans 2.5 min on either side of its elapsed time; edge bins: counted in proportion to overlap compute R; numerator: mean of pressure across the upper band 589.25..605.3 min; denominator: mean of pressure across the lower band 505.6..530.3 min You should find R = 1.26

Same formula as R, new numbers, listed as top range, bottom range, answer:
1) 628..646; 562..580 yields 1.05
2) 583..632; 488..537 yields 1.34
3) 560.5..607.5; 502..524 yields 1.44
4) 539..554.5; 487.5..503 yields 1.36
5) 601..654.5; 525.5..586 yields 1.05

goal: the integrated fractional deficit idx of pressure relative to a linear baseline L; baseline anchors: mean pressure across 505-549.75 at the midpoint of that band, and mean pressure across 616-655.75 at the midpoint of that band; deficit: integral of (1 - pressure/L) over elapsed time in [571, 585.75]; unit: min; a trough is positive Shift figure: -0.7 min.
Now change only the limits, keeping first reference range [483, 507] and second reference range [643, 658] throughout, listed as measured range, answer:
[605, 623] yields -2.1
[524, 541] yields -4.1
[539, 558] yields -4.0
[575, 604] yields -3.8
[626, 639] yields -1.8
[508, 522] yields 0.3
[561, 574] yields -2.2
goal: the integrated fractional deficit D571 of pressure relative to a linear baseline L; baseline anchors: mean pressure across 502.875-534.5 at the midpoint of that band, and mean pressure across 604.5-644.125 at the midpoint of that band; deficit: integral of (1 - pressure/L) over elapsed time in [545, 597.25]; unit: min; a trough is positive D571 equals -4.2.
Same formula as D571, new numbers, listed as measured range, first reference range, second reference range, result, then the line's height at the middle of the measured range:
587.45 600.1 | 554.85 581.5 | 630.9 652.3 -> -0.01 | 5.71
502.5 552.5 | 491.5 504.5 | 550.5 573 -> -2.67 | 4.61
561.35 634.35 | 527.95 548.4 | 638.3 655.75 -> -3.35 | 5.63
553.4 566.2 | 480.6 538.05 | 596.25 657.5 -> -1.39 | 5.16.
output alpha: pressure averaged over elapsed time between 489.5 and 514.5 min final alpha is 3.58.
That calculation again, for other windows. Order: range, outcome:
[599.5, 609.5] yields 5.82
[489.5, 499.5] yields 4.34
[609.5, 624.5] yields 5.95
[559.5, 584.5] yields 5.68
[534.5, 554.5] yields 5.62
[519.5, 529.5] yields 5.53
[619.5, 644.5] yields 6.15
